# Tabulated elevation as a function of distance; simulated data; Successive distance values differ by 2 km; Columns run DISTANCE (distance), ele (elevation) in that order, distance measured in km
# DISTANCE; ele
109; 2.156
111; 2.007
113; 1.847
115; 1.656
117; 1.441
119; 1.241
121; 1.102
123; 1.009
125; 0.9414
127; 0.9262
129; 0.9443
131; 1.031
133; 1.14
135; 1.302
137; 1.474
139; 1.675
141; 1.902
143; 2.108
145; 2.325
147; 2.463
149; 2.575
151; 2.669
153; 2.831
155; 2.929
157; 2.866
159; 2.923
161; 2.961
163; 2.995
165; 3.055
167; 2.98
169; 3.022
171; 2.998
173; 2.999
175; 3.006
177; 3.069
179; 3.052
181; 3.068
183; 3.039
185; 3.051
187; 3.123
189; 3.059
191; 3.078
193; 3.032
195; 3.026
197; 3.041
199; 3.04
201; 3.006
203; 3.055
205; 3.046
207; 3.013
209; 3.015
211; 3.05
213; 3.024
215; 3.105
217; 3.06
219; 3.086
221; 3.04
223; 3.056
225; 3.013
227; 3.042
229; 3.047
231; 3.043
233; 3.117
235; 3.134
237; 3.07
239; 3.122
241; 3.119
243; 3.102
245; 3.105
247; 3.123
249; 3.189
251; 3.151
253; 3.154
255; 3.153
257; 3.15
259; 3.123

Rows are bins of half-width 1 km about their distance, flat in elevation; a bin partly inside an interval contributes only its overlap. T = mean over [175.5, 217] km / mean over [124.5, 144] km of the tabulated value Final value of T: 2.3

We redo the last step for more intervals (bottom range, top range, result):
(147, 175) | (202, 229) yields 1.05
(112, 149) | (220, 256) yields 2.06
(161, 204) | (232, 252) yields 1.03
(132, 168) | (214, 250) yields 1.29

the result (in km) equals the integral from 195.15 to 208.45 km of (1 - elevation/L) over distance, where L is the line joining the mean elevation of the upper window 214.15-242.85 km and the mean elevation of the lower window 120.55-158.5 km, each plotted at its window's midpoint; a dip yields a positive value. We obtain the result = -1.6 km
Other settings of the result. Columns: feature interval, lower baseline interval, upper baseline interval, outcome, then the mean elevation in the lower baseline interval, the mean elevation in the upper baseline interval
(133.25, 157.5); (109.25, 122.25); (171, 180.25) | 1.2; 1.57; 3.03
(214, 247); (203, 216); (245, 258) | 0.2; 3.04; 3.15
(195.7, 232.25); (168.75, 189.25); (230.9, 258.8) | 0.5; 3.04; 3.13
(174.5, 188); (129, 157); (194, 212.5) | -2.0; 2.02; 3.03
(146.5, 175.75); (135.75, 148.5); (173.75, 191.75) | -4.8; 2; 3.06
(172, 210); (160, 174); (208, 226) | -0.2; 3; 3.05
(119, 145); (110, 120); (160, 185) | 9.3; 1.64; 3.02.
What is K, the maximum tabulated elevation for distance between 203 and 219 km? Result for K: 3.105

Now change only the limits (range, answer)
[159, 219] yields 3.123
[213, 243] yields 3.134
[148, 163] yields 2.995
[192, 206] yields 3.055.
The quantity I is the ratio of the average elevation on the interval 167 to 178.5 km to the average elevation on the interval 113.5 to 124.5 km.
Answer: 2.3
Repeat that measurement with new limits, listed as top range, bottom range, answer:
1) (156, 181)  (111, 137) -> 2.39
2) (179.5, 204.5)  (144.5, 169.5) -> 1.08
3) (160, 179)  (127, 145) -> 2.05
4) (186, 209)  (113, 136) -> 2.56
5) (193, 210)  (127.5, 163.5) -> 1.41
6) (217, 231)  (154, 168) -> 1.03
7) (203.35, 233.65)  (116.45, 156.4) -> 1.78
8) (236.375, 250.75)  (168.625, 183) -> 1.03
